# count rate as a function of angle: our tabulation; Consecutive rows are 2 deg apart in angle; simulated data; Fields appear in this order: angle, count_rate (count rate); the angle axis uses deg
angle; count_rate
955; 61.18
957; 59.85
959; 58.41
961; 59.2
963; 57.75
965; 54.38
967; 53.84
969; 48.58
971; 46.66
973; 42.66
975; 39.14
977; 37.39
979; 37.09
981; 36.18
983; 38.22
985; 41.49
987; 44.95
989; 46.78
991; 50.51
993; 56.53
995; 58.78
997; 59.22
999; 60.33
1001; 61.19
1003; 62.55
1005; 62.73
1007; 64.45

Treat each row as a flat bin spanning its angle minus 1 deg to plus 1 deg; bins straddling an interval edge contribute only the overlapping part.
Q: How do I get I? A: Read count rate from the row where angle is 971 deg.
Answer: 46.66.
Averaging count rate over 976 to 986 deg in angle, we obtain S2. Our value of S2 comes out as 38.1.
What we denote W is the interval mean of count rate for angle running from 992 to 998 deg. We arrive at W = 58.2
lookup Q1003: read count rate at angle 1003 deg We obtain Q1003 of 62.55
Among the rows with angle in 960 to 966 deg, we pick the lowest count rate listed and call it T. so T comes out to 54.38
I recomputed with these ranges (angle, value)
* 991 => 50.51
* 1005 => 62.73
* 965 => 54.38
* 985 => 41.49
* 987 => 44.95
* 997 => 59.22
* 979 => 37.09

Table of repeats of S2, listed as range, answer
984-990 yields 44.4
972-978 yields 39.7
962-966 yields 56.1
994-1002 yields 59.9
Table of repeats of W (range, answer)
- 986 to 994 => 49.7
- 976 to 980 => 37.2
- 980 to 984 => 37.2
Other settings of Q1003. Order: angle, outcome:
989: 46.78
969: 48.58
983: 38.22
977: 37.39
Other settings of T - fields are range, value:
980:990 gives 36.18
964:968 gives 53.84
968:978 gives 37.39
